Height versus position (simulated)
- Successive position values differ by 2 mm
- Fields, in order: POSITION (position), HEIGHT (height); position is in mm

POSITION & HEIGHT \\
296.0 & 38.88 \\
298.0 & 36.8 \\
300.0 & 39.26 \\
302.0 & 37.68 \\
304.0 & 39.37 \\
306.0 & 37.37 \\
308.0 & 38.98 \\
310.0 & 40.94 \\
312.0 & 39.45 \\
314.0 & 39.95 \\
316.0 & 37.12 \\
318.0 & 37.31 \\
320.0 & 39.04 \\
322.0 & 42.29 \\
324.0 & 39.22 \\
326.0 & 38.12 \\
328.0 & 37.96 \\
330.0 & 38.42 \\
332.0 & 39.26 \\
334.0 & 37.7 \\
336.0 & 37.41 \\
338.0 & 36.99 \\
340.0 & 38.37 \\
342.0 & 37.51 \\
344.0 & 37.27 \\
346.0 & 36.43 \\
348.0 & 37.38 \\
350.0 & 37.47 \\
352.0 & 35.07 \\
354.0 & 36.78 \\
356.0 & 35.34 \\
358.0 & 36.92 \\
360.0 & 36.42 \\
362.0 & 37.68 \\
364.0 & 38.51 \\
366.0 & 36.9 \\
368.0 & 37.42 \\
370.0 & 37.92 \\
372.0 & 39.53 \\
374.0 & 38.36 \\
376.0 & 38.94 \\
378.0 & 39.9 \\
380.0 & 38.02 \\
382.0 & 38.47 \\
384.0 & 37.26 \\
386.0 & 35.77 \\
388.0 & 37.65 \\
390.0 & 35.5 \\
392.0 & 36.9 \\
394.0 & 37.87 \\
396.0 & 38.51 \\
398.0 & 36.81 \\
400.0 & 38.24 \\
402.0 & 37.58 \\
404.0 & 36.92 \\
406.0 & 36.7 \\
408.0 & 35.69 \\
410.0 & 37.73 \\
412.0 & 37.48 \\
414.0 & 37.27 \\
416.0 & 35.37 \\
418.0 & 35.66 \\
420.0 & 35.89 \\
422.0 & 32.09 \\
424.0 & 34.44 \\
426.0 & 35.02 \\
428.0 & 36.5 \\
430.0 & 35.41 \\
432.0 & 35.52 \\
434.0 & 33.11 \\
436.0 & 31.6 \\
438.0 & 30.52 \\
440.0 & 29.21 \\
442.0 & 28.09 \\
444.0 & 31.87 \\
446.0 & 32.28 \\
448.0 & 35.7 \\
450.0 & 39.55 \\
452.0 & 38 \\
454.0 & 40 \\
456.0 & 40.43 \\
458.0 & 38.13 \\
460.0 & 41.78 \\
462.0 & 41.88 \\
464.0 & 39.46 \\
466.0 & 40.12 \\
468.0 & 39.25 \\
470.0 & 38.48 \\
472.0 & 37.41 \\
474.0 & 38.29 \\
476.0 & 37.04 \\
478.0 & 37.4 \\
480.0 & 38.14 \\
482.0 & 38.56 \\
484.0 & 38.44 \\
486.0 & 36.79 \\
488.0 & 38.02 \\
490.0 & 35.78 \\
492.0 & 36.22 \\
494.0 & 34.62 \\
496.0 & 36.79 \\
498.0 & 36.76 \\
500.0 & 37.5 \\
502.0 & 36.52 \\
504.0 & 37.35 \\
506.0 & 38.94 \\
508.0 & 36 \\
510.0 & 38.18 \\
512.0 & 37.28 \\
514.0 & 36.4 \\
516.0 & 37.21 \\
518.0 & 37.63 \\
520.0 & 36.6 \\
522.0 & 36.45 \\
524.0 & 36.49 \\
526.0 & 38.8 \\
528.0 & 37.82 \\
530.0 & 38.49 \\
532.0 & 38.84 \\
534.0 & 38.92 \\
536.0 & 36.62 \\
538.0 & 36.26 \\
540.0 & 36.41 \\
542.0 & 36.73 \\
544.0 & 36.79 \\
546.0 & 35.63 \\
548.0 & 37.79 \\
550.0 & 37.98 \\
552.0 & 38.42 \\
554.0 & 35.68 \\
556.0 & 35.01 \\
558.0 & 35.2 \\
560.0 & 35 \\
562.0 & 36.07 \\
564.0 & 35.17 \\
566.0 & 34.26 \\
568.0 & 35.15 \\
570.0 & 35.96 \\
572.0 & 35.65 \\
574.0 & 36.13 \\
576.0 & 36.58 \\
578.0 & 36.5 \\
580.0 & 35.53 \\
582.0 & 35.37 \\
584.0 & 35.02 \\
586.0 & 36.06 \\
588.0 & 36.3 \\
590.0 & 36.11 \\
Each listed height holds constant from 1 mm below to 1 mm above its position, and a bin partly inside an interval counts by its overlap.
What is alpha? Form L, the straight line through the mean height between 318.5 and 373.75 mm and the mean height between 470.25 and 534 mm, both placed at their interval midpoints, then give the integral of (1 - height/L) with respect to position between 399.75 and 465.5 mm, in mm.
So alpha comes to 2.8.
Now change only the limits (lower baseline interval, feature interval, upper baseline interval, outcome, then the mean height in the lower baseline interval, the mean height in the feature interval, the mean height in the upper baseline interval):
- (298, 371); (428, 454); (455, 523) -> 2.8 mm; 38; 33.8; 37.8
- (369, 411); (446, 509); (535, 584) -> -1.9 mm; 37.6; 38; 36.1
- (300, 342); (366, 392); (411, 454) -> -1.0 mm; 38.6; 37.8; 34.4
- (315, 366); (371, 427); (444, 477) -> 1.5 mm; 37.7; 37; 38.4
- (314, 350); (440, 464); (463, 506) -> 0.6 mm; 38.1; 36.8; 37.6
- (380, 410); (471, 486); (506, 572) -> -0.4 mm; 37.2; 37.8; 36.7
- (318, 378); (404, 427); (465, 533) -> 1.1 mm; 37.8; 35.8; 37.5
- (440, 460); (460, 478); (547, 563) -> -1.5 mm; 36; 39.1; 36.4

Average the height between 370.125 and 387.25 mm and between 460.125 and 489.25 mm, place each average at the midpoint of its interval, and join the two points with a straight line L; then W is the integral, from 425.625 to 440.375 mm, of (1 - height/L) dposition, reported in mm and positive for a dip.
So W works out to 1.9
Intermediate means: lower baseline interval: 38.3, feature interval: 33.5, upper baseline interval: 38.6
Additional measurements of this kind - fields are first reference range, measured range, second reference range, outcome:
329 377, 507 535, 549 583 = -1.0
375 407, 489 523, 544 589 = -0.3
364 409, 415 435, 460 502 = 1.5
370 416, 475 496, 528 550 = 0.2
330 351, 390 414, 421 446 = -2.0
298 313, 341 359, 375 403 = 0.7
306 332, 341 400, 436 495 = 1.3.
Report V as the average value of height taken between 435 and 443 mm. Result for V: 29.9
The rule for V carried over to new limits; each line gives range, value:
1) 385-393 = 36.5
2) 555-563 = 35.3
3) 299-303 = 38.5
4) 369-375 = 38.6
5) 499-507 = 37.6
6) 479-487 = 38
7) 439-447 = 30.4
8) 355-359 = 36.1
